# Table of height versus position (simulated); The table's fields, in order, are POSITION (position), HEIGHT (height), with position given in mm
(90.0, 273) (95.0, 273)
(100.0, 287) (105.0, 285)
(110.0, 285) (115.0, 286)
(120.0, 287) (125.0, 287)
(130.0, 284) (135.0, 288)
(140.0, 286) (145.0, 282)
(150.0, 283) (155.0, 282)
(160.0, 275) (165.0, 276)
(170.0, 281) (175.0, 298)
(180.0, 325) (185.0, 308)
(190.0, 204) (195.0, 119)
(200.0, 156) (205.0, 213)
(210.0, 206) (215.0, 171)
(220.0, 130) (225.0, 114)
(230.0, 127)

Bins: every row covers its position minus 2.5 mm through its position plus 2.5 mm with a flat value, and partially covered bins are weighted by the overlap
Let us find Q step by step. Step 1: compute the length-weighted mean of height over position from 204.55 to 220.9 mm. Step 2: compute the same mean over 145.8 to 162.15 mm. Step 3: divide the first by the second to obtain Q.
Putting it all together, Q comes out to 0.64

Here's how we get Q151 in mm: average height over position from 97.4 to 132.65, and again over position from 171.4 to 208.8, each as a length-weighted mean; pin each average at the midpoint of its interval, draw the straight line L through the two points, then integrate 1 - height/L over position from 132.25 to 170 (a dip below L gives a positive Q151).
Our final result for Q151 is -3.2 mm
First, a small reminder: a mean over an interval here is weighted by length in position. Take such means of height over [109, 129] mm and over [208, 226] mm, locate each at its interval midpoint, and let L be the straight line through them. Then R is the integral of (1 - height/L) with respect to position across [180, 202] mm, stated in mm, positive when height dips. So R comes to -2.1 mm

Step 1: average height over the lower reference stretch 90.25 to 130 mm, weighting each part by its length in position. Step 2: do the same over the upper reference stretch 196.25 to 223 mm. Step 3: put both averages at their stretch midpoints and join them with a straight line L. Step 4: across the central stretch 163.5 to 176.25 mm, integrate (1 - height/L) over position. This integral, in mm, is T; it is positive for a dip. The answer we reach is -4.0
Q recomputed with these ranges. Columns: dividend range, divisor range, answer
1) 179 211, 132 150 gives 0.75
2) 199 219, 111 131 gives 0.65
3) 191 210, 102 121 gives 0.60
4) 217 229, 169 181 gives 0.41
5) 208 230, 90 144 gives 0.53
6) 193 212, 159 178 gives 0.61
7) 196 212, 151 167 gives 0.66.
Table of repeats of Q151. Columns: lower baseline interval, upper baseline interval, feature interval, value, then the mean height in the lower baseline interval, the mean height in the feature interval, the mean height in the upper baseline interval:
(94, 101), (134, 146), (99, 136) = -0.5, 280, 286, 285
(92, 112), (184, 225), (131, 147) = -2.6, 282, 285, 179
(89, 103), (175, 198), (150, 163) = -1.2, 278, 279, 244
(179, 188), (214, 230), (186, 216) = 5.0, 309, 185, 134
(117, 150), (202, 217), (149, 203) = -3.8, 285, 254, 196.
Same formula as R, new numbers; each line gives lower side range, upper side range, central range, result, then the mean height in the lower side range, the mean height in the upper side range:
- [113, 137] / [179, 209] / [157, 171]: -1.8 mm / 286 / 215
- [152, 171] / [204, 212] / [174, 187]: -3.2 mm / 278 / 209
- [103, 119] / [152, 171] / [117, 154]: -0.4 mm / 286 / 278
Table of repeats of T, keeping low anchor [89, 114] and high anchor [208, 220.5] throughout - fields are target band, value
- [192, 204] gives 2.5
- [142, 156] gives -2.8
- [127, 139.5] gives -1.8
